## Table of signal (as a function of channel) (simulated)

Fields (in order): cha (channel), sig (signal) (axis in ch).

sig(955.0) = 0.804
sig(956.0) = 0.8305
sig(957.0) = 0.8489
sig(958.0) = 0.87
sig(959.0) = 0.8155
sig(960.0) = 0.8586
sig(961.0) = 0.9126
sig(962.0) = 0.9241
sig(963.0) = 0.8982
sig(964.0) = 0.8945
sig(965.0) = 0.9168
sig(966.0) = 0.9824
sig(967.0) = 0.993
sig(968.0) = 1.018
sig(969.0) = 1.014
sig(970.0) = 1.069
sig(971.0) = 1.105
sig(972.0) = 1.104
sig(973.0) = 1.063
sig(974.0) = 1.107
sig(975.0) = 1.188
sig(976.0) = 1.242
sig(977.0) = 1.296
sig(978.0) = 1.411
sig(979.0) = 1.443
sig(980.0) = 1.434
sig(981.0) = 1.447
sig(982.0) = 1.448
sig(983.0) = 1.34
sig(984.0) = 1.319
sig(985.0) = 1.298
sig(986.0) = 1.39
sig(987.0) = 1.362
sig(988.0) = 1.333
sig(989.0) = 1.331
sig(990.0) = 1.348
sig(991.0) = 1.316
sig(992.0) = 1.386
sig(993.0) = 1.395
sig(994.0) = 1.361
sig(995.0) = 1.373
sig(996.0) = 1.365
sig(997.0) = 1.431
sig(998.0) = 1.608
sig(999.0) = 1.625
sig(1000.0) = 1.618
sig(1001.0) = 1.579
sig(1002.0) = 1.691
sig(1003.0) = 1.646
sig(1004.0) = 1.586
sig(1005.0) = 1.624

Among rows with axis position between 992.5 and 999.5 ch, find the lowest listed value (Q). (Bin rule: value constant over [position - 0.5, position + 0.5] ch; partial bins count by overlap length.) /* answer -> 1.361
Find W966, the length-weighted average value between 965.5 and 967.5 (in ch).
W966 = 0.988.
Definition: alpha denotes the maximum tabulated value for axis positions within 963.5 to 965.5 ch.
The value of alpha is 0.9168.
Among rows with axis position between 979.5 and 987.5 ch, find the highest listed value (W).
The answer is 1.448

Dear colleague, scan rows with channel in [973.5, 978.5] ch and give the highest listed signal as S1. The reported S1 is 1.411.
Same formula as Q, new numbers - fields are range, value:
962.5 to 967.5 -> 0.8945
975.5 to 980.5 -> 1.242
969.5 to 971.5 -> 1.069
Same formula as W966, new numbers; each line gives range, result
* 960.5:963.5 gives 0.912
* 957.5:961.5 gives 0.864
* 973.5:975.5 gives 1.15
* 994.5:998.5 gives 1.44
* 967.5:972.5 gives 1.06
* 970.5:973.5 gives 1.09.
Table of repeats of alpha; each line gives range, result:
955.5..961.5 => 0.9126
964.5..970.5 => 1.069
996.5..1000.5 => 1.625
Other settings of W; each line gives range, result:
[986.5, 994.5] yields 1.395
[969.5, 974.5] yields 1.107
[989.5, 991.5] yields 1.348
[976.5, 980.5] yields 1.443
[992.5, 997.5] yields 1.431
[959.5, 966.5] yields 0.9824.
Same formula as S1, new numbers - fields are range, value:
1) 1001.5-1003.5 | 1.691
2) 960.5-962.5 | 0.9241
